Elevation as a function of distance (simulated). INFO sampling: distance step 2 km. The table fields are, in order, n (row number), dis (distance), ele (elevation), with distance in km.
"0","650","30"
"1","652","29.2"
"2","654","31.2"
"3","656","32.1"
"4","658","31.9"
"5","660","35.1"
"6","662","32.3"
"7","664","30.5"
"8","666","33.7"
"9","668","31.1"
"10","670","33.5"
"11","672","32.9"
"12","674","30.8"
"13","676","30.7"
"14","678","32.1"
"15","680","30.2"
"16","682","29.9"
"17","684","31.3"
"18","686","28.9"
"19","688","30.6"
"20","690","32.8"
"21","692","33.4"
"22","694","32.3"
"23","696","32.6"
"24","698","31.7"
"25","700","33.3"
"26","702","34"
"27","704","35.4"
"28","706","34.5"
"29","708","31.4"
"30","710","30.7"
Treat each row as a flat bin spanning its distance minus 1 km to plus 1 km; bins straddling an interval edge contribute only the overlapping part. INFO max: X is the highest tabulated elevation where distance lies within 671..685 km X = 32.9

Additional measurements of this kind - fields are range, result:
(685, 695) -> 33.4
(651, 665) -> 35.1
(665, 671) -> 33.7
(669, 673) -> 33.5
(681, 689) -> 31.3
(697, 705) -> 35.4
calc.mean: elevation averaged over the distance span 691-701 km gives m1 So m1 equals 32.7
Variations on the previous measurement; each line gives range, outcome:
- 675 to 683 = 30.7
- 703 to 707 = 35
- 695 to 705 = 33.4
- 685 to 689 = 29.8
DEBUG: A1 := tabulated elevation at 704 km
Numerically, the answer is 35.4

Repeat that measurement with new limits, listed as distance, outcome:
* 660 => 35.1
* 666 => 33.7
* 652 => 29.2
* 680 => 30.2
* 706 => 34.5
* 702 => 34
